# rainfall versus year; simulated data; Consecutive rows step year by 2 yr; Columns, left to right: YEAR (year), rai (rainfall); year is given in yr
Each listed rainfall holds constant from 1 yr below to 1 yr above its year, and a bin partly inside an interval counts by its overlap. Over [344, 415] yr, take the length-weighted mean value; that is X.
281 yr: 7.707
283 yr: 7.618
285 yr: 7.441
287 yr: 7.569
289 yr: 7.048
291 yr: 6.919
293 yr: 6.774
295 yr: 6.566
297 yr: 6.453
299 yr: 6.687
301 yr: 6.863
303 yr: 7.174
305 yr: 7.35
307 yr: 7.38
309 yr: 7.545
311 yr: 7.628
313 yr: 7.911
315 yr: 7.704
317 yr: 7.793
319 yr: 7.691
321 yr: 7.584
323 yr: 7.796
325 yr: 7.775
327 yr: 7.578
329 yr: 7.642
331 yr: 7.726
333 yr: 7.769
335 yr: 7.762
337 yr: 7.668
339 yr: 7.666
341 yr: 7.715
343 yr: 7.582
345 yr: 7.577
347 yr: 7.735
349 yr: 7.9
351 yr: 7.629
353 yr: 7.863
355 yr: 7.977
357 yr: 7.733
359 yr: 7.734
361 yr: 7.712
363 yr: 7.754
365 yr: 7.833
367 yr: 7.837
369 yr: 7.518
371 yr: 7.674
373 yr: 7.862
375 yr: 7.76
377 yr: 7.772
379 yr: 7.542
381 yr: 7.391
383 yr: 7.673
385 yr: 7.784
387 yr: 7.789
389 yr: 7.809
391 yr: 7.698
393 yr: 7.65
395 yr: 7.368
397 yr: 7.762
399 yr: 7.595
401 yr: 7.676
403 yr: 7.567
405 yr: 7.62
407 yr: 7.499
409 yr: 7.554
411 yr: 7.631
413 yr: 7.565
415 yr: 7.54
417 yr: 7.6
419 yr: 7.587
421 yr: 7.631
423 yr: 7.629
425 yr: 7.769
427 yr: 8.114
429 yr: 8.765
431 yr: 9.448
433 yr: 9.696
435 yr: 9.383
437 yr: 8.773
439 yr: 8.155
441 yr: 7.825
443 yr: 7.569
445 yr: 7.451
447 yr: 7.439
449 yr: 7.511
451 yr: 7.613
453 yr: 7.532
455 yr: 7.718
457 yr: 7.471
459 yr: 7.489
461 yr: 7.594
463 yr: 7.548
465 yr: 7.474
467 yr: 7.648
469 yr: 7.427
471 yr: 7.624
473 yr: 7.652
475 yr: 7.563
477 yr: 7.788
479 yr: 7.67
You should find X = 7.68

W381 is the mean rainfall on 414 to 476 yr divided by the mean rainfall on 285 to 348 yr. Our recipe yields 1.06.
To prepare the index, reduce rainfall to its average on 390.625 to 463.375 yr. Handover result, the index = 7.84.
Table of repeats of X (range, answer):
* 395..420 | 7.59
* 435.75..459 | 7.74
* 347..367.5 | 7.79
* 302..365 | 7.68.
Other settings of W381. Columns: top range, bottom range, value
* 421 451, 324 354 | 1.07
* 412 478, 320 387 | 1.02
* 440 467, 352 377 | 0.97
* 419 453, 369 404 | 1.06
